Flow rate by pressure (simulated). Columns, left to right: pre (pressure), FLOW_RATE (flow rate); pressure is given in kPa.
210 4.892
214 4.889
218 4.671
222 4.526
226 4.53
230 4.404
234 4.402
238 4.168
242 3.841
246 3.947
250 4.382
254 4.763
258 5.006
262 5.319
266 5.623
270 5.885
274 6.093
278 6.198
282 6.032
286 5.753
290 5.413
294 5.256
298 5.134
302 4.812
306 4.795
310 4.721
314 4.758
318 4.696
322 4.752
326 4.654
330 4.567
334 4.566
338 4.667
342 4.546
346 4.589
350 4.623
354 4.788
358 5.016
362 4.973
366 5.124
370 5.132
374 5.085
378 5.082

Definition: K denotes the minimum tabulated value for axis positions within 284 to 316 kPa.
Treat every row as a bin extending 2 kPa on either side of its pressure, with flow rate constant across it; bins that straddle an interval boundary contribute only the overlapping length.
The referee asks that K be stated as 4.721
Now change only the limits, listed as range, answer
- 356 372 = 4.973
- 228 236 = 4.402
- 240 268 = 3.841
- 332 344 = 4.546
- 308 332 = 4.567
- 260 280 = 5.319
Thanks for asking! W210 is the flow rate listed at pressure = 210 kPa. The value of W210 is 4.892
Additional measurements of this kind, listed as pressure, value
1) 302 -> 4.812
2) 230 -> 4.404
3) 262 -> 5.319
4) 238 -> 4.168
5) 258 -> 5.006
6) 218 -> 4.671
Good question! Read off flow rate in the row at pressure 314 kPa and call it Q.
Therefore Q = 4.758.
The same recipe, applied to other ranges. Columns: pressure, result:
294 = 5.256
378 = 5.082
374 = 5.085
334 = 4.566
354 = 4.788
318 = 4.696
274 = 6.093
